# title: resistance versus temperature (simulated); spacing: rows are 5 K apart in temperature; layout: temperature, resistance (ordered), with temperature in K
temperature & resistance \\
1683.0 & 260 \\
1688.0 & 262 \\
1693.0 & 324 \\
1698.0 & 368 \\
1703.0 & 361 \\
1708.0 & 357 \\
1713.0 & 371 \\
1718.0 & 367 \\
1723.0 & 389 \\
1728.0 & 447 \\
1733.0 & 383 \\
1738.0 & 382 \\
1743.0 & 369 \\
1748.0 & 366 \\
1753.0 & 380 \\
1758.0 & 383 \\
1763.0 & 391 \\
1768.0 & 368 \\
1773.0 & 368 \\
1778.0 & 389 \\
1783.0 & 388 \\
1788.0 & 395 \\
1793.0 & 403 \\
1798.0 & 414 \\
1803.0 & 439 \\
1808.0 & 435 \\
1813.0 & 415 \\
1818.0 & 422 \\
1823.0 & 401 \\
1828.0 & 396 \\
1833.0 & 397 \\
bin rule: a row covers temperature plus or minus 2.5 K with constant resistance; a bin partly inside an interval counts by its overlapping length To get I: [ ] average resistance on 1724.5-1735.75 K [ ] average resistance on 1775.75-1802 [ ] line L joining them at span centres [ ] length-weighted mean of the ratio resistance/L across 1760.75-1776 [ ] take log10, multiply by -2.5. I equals 0.079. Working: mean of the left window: 412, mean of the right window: 400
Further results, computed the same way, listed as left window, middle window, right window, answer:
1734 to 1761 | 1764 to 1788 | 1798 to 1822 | 0.05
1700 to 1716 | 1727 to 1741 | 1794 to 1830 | -0.06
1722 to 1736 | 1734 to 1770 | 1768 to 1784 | 0.04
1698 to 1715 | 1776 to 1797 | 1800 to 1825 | 0.03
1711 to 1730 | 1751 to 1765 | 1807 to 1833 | 0.04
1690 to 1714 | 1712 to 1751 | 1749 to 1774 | -0.06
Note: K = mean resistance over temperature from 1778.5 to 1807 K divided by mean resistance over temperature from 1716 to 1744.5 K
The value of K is 1.0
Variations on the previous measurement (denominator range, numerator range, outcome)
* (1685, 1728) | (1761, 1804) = 1.11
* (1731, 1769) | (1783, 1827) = 1.09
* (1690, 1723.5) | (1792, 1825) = 1.17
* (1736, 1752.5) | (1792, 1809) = 1.14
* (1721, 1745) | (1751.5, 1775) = 0.96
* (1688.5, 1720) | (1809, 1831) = 1.17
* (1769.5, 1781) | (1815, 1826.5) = 1.09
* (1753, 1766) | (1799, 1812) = 1.12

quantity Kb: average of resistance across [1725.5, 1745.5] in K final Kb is 395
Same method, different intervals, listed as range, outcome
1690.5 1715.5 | 356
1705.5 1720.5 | 365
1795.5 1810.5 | 429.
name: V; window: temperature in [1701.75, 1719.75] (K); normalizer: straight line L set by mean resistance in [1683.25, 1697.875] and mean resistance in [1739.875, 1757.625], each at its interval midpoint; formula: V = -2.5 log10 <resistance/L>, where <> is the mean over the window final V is -0.12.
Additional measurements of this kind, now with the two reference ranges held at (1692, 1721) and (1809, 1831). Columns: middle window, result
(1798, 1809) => -0.08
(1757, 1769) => 0.01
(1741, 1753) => 0.02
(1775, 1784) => 0.01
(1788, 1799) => -0.02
